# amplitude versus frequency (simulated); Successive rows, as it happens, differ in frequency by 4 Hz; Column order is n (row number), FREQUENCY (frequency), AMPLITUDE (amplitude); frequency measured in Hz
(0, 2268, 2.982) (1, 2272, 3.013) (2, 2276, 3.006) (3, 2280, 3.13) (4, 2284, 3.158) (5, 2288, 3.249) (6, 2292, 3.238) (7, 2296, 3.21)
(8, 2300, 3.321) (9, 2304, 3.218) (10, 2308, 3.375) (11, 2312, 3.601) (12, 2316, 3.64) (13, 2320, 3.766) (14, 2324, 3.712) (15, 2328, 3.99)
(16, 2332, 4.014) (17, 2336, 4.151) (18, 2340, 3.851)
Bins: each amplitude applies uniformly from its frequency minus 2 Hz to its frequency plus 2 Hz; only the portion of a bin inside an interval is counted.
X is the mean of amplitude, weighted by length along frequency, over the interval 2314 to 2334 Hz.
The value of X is 3.82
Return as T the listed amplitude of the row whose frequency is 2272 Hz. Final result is 3.013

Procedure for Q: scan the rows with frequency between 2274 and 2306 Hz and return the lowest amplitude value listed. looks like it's 3.006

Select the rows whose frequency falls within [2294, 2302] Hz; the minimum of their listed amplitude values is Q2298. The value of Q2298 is 3.21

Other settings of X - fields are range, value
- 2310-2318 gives 3.62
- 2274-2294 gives 3.16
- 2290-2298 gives 3.22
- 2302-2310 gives 3.3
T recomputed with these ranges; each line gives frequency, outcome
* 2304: 3.218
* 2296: 3.21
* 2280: 3.13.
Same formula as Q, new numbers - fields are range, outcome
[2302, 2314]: 3.218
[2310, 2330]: 3.601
